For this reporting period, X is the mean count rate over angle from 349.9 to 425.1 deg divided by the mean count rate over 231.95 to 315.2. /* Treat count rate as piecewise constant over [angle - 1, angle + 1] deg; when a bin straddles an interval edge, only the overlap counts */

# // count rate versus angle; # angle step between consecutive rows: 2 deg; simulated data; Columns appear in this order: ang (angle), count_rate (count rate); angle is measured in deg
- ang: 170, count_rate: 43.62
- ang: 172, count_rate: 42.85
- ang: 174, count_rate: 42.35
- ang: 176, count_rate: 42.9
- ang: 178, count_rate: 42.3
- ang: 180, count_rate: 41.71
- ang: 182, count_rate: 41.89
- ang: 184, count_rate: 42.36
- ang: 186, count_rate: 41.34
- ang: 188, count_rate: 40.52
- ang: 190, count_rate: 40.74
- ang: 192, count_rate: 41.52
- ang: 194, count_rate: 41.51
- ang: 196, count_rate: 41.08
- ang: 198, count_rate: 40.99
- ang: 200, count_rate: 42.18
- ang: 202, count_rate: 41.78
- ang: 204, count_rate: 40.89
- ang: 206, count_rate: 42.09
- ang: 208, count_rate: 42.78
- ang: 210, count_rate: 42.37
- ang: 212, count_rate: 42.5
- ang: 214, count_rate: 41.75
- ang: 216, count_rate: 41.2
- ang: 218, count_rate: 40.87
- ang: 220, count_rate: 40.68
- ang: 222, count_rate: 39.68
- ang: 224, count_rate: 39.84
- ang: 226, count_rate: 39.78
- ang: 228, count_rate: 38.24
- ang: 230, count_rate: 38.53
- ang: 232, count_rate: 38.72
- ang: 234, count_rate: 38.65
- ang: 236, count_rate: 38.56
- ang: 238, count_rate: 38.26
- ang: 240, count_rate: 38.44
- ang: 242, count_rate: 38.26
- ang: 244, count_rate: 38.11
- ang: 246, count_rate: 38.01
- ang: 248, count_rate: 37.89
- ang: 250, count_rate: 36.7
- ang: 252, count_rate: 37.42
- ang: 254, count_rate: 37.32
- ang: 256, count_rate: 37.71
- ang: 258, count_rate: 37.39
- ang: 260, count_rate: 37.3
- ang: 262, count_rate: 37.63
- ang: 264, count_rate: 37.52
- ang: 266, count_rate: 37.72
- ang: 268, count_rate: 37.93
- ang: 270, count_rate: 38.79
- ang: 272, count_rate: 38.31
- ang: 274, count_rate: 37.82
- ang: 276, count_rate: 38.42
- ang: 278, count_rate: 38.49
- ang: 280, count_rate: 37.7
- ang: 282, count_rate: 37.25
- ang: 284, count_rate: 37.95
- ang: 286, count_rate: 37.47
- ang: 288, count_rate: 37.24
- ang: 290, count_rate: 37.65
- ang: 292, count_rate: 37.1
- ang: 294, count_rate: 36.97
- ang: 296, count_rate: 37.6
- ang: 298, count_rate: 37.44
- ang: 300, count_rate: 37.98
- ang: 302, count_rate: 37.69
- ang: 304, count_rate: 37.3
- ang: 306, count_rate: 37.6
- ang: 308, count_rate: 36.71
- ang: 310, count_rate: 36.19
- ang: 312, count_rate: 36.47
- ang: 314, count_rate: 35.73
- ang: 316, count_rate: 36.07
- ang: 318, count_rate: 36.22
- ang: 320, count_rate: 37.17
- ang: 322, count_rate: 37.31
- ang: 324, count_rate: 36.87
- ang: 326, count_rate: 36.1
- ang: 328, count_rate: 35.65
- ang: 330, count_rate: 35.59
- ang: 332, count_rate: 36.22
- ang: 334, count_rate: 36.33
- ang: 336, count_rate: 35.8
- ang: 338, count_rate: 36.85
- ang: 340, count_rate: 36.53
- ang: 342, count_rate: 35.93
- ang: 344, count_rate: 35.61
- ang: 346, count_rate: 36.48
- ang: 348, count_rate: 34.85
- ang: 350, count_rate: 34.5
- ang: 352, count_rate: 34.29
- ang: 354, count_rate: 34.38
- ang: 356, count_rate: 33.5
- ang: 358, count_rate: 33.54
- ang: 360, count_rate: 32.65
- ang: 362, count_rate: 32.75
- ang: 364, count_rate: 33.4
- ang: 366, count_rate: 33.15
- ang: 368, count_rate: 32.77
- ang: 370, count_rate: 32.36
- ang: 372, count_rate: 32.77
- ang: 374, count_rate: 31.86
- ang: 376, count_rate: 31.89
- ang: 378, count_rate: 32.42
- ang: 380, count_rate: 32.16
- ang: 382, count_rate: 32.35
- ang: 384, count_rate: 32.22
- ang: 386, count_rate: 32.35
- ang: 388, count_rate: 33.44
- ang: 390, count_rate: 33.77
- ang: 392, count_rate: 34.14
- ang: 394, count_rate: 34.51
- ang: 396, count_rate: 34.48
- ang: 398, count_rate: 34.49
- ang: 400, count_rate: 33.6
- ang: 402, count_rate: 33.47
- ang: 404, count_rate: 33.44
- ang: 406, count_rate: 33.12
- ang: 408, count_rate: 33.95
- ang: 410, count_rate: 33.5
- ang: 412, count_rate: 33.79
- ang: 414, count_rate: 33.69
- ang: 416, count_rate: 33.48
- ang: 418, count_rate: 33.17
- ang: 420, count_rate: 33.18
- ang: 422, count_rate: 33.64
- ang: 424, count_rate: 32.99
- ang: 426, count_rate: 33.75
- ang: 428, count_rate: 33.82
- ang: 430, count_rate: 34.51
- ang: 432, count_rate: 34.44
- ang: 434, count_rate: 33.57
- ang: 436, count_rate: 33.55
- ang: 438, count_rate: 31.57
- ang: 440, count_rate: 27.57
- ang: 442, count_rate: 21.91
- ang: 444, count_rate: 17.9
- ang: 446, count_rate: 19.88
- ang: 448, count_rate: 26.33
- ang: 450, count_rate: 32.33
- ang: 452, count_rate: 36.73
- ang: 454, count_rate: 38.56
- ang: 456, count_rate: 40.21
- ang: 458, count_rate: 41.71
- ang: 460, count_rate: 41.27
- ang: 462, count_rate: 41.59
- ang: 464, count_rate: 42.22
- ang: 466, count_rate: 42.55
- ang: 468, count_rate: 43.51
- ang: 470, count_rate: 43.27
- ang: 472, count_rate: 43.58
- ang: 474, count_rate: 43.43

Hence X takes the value 0.88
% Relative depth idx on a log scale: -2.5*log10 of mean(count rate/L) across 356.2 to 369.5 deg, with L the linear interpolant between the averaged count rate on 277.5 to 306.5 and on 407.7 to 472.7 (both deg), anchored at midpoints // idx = 0.09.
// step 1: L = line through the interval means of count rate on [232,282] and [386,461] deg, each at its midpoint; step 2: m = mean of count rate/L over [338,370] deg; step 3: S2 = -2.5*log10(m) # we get 0.02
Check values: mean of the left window 37.9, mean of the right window 33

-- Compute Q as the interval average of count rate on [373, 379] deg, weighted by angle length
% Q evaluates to 32.1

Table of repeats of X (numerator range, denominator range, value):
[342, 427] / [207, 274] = 0.86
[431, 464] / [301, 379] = 0.93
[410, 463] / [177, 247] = 0.81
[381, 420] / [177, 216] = 0.80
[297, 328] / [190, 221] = 0.89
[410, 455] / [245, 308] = 0.83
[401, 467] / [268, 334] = 0.90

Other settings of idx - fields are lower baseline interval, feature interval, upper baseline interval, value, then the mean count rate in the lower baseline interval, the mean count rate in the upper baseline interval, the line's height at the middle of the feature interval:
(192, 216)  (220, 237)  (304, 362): 0.04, 41.8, 35.7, 40.6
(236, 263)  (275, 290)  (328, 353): -0.02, 37.8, 35.7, 37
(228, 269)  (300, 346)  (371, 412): -0.03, 37.9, 33.2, 35.5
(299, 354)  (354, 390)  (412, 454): 0.04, 36.3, 31.2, 34.1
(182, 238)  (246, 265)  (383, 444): 0.04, 40.8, 32.7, 39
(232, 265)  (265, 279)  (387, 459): -0.03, 37.9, 32.7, 37.2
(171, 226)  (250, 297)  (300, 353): 0.02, 41.5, 36.3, 38.5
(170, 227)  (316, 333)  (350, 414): -0.02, 41.6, 33.3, 35.9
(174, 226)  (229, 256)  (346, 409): 0.04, 41.5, 33.4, 39.5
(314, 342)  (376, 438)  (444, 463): 0.05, 36.3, 34.5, 35.2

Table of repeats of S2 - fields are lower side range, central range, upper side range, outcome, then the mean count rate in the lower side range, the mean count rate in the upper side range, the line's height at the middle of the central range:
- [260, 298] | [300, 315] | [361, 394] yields -0.017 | 37.7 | 32.8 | 36.3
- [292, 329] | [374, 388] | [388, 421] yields 0.072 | 36.8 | 33.7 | 34.5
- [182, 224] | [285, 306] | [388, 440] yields 0.015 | 41.4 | 33.5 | 38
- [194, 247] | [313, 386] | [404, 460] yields 0.031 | 40.2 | 32.5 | 35.5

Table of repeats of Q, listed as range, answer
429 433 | 34.5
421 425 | 33.3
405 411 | 33.5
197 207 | 41.6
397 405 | 33.8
